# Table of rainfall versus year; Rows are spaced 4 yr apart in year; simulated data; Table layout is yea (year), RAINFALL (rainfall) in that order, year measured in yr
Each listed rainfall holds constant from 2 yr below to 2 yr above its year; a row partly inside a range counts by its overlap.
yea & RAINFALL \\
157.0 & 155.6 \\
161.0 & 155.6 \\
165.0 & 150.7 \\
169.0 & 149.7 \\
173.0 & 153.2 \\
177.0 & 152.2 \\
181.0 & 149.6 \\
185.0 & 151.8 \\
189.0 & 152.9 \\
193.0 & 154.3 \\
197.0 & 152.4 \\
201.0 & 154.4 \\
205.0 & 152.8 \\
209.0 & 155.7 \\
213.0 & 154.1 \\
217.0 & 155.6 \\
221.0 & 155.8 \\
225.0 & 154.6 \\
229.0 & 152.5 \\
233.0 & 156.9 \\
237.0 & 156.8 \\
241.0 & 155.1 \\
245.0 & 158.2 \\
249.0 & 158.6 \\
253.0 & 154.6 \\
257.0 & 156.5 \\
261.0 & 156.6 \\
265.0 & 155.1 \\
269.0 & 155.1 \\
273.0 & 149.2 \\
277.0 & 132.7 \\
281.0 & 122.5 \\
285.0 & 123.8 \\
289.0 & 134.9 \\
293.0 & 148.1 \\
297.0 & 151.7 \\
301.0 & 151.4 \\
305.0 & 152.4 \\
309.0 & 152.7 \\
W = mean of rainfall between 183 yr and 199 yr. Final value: 153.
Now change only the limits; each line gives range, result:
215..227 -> 155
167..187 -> 151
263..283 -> 143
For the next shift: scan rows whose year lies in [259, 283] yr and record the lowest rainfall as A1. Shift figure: 122.5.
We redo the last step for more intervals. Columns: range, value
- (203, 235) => 152.5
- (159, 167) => 150.7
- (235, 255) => 154.6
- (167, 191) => 149.6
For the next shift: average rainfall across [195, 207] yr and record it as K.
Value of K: 153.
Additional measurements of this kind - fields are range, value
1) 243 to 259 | 157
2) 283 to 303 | 142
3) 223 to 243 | 155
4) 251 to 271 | 156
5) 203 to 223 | 155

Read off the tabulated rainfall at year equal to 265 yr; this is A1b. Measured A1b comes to 155.1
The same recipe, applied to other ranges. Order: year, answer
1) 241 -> 155.1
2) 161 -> 155.6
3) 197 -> 152.4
